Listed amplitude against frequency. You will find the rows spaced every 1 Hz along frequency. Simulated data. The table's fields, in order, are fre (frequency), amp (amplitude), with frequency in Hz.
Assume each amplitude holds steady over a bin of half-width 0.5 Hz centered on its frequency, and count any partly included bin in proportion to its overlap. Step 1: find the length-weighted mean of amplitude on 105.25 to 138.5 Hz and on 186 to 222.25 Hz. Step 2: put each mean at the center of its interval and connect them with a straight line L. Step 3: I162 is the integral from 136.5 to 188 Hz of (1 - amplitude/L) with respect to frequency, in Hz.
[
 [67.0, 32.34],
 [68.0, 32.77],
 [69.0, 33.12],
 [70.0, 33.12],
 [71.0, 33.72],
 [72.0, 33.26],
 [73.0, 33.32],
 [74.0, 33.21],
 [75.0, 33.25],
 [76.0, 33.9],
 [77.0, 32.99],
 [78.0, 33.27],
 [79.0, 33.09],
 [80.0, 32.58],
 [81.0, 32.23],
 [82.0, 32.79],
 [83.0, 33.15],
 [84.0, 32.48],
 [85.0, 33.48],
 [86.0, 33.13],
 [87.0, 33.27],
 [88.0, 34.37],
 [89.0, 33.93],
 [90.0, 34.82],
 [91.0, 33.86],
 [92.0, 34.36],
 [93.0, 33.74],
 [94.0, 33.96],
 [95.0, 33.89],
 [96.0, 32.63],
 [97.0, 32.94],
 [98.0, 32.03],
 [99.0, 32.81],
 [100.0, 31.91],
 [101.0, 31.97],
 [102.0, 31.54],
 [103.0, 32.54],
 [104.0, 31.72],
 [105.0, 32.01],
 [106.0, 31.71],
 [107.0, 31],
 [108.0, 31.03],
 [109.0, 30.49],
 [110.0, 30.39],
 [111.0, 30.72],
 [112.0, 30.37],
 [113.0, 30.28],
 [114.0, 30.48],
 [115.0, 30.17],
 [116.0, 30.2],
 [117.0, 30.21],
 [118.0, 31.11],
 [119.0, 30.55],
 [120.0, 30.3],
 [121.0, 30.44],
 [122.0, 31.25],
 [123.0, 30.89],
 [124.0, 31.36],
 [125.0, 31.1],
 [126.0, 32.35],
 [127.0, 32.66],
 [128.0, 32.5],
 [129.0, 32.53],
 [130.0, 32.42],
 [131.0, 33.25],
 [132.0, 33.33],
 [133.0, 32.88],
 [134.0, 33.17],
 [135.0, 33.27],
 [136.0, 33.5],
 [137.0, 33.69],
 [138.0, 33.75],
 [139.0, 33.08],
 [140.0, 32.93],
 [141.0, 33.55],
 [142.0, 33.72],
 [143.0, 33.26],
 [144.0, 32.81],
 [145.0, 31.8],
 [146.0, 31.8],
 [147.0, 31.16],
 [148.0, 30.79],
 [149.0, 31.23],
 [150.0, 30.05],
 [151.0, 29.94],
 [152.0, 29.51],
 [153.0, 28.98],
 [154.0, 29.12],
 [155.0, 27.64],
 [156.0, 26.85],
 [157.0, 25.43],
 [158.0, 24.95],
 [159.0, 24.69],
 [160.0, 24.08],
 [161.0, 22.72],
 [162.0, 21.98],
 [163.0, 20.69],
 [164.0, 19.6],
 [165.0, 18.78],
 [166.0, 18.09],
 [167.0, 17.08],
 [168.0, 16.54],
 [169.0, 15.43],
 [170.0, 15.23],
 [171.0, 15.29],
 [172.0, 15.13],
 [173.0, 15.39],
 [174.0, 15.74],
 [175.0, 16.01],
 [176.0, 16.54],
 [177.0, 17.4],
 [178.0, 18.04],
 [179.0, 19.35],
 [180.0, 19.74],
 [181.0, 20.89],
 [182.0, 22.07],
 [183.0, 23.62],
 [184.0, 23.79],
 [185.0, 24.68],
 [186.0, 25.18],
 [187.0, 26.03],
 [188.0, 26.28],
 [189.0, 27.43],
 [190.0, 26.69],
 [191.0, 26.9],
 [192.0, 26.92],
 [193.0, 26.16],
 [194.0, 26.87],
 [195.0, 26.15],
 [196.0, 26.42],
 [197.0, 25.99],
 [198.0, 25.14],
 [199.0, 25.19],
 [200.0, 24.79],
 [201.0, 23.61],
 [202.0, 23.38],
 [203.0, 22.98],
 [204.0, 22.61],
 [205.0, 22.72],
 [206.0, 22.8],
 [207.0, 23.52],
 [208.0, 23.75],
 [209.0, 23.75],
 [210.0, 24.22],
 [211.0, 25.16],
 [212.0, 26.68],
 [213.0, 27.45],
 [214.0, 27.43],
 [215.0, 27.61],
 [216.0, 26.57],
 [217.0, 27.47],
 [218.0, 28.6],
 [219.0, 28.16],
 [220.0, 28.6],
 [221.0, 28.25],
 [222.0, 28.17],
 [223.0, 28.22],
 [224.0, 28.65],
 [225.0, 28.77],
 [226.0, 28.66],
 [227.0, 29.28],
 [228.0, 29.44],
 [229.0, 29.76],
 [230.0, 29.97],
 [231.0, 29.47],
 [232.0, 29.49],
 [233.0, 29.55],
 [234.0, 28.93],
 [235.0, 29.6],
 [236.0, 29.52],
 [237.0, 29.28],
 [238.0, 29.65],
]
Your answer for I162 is 8.0 Hz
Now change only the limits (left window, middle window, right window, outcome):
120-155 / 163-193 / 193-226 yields 8.43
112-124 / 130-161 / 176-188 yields -4.41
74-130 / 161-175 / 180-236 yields 5.45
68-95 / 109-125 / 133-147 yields 1.24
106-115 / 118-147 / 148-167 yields -4.52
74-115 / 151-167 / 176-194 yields 1.21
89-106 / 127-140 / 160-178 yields -4.05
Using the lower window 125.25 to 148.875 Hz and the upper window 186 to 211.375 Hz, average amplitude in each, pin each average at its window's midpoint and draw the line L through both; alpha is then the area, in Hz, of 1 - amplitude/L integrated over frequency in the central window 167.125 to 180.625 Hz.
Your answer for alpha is 5.5 Hz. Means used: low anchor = 32.7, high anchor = 25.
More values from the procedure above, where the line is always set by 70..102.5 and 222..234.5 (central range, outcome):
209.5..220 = 0.9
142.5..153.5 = 0.1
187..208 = 3.4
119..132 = 0.1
